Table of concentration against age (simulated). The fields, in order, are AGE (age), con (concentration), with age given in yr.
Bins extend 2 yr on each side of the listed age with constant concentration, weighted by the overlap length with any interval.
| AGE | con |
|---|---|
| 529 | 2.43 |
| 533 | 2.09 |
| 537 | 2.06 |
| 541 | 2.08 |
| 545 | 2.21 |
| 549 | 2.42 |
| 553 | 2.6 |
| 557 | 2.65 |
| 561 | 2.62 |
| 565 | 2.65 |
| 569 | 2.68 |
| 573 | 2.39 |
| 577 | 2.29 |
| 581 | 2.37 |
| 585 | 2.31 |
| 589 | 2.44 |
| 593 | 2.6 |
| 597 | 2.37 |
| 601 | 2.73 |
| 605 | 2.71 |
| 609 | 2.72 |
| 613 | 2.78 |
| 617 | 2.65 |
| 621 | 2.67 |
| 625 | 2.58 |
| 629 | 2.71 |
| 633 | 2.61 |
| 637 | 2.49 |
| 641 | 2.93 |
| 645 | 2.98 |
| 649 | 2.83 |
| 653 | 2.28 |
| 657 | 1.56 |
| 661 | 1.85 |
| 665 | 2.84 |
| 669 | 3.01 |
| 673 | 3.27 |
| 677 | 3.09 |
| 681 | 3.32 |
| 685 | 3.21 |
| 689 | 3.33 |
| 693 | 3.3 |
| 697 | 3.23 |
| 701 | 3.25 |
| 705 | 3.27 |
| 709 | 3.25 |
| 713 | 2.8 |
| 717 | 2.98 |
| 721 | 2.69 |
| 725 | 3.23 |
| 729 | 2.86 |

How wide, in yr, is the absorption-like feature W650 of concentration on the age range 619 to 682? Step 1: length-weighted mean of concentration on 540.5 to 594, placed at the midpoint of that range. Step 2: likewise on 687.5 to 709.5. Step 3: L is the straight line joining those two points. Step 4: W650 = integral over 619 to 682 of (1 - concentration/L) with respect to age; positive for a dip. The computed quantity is 6.3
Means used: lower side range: 2.46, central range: 2.68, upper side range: 3.27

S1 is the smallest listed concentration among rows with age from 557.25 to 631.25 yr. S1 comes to 2.29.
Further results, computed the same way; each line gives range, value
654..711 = 1.56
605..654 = 2.28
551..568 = 2.6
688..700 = 3.23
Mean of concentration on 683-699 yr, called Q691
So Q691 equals 3.27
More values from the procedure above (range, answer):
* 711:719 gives 2.89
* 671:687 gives 3.22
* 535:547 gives 2.12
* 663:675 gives 3.04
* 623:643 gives 2.66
